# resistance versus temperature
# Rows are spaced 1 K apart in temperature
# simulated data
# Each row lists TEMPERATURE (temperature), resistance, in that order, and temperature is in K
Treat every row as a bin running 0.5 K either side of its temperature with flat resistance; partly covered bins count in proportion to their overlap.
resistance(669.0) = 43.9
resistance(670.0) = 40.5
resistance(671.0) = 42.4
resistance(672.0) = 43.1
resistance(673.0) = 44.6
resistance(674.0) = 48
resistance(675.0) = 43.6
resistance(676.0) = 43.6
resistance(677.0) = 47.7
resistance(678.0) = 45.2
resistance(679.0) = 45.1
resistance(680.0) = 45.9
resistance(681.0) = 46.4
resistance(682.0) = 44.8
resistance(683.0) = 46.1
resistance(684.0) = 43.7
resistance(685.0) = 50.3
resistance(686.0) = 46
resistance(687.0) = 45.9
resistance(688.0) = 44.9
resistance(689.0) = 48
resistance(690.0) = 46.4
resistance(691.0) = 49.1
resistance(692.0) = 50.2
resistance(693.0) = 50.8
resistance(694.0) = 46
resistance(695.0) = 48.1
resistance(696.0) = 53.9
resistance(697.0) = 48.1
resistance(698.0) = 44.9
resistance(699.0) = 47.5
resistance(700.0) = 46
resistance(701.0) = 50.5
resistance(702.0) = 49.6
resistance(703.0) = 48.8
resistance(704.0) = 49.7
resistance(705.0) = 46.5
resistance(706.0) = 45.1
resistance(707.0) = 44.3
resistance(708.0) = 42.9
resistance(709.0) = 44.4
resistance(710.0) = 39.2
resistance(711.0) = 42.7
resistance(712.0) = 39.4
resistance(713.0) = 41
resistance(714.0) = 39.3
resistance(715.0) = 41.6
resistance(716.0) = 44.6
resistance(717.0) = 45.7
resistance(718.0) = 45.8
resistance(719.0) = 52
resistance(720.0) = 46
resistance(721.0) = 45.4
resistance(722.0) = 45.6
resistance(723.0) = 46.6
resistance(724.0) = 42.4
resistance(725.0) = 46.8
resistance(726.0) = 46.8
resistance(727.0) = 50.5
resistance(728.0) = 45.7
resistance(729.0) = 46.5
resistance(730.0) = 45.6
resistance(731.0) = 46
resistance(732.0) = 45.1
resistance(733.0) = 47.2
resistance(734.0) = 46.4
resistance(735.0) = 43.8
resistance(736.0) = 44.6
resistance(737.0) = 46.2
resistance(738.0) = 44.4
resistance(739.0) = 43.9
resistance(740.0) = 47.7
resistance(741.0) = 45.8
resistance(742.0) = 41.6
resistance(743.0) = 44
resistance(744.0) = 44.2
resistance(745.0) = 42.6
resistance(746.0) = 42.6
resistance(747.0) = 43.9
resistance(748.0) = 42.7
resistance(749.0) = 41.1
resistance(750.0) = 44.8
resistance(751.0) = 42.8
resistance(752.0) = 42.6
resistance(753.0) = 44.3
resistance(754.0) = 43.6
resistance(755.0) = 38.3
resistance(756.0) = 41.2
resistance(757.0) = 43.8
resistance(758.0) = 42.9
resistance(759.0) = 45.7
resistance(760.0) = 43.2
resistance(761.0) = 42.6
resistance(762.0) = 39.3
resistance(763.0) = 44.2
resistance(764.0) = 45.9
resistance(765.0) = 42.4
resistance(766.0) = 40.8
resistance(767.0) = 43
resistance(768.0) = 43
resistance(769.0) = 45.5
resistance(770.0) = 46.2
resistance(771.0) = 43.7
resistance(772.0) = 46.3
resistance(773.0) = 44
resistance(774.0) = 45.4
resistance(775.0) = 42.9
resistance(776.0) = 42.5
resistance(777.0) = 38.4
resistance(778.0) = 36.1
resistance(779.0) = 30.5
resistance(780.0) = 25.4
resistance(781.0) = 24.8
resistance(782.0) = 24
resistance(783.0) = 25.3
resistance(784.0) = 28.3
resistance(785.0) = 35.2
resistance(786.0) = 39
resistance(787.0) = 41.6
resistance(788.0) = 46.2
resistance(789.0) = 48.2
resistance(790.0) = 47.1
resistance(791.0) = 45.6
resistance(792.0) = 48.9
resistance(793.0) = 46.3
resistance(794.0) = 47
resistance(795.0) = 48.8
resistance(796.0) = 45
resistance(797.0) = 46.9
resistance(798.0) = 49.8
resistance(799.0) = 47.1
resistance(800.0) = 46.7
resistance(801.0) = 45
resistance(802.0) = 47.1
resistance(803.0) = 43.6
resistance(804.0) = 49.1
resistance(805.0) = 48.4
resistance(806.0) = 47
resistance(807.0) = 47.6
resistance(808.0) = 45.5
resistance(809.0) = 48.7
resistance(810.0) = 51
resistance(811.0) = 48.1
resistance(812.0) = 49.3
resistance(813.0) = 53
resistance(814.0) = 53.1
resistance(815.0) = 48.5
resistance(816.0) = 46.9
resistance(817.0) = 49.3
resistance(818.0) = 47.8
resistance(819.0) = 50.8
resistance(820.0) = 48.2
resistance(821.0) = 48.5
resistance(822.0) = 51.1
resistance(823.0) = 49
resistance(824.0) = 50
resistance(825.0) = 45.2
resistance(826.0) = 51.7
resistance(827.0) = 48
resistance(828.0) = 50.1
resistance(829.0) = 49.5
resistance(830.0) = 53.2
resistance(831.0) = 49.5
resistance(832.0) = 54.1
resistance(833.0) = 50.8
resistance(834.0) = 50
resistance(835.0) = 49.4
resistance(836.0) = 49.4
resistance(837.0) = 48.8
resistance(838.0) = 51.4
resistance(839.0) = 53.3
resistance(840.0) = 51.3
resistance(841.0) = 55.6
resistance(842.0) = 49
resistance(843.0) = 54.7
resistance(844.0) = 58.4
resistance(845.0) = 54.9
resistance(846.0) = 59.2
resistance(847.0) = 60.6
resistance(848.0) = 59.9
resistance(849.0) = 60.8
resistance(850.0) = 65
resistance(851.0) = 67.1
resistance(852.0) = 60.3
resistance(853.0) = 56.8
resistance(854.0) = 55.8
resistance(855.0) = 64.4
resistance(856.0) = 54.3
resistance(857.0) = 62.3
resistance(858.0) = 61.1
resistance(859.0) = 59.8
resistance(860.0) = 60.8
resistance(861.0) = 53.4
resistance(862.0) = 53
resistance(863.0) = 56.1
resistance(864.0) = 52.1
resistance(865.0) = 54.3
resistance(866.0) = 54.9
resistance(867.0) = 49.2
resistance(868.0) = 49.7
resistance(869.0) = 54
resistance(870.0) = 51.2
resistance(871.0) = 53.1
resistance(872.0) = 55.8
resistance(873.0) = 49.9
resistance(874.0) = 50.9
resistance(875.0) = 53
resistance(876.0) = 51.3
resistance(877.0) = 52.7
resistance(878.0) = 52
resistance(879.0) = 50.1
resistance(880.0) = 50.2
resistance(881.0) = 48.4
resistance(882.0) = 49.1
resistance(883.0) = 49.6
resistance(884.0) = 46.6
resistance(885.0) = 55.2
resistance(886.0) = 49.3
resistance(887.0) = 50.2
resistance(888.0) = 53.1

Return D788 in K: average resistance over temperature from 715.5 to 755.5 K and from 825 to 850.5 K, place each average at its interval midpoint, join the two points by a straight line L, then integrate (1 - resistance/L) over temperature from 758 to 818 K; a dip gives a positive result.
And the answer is 7.0 K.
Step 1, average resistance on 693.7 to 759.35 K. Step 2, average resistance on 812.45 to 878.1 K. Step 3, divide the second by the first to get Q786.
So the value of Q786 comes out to 1.19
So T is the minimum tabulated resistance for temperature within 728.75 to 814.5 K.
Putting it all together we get 24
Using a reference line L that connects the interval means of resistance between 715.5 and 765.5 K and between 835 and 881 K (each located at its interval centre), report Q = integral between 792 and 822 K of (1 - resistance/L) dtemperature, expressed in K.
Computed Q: 1.4 K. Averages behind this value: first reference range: 44.5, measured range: 48.1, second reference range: 55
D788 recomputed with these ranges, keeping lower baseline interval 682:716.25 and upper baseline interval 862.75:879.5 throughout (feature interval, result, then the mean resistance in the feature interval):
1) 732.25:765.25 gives 2.9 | 43.7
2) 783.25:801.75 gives 1.9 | 44.4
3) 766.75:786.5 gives 4.6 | 37.4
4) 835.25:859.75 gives -2.7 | 57.2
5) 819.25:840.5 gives 0.3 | 50.1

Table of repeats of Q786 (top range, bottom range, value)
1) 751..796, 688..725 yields 0.89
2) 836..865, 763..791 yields 1.44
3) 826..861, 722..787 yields 1.32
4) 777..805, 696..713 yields 0.90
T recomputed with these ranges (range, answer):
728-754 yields 41.1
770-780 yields 25.4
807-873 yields 45.2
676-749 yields 39.2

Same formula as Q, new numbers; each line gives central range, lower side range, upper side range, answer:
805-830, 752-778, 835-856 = 1.3 K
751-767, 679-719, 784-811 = 1.1 K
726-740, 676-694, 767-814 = -0.2 K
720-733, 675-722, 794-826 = 0.1 K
